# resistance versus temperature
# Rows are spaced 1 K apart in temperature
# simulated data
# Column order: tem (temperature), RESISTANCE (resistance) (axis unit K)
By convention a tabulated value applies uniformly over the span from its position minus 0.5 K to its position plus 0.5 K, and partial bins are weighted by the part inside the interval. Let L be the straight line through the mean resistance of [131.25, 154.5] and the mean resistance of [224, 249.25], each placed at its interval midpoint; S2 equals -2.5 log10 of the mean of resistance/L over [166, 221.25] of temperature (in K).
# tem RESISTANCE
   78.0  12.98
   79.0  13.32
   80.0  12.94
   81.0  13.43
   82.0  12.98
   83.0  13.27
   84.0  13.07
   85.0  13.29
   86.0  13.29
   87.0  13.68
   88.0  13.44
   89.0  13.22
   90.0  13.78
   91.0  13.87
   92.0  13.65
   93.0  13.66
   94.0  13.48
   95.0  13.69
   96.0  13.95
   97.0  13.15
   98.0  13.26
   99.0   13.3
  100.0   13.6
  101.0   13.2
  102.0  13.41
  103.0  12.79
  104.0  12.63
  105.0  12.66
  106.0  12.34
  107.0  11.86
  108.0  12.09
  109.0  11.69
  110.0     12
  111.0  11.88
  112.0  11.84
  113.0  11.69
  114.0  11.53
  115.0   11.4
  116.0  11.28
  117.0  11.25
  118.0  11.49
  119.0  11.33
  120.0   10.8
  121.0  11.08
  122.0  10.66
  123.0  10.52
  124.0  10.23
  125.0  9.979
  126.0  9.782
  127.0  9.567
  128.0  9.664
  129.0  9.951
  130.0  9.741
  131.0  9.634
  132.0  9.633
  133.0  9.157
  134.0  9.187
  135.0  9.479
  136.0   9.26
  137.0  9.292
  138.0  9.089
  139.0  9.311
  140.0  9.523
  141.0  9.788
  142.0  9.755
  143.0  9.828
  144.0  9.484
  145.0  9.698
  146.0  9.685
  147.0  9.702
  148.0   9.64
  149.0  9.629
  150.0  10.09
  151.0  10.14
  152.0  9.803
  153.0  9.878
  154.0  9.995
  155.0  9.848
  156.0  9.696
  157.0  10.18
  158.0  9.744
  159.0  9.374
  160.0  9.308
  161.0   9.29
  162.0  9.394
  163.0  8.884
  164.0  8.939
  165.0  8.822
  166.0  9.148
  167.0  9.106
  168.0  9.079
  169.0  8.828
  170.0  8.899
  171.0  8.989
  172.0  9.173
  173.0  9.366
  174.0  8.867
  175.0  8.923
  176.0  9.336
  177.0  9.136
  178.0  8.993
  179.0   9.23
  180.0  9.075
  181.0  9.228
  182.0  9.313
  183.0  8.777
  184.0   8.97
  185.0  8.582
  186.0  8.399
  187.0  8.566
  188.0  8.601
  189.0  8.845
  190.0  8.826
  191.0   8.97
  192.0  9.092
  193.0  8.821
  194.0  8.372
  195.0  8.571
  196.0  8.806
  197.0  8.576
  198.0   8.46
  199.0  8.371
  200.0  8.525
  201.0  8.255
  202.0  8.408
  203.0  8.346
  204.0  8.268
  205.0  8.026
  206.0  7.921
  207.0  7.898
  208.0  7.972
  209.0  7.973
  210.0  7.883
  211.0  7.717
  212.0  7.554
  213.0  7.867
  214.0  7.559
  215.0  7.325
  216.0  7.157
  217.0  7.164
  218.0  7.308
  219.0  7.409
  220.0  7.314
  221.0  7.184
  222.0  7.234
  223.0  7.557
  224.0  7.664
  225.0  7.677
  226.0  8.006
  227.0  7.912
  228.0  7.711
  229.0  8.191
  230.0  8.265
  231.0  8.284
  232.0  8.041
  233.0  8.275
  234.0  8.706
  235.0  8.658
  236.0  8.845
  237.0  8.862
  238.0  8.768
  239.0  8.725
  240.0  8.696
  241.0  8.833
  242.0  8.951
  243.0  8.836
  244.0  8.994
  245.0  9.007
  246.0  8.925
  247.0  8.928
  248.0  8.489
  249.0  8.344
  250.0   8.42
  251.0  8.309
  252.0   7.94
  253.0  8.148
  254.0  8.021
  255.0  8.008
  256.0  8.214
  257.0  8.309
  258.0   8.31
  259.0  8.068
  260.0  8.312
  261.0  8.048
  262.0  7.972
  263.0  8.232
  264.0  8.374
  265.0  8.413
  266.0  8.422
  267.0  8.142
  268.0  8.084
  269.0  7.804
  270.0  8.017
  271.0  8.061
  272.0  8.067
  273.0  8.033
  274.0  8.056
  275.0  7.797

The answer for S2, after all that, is 0.07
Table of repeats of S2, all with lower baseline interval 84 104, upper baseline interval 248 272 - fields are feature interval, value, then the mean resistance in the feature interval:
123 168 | 0.23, 9.58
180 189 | 0.20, 8.82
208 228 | 0.25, 7.57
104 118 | 0.09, 11.8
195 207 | 0.20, 8.35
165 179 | 0.21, 9.06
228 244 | 0.04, 8.58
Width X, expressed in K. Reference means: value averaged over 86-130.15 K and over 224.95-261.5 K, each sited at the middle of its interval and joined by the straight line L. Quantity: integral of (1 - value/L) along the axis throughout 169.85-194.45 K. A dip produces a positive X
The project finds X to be 2.8 K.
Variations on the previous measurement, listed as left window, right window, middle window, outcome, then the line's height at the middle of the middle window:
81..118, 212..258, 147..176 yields 3.47 K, 10.7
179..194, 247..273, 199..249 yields 2.25 K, 8.52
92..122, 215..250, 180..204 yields 2.15 K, 9.54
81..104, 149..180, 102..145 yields 3.82 K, 11.7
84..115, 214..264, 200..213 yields 1.74 K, 9.27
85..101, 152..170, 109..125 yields 1.09 K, 12.1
